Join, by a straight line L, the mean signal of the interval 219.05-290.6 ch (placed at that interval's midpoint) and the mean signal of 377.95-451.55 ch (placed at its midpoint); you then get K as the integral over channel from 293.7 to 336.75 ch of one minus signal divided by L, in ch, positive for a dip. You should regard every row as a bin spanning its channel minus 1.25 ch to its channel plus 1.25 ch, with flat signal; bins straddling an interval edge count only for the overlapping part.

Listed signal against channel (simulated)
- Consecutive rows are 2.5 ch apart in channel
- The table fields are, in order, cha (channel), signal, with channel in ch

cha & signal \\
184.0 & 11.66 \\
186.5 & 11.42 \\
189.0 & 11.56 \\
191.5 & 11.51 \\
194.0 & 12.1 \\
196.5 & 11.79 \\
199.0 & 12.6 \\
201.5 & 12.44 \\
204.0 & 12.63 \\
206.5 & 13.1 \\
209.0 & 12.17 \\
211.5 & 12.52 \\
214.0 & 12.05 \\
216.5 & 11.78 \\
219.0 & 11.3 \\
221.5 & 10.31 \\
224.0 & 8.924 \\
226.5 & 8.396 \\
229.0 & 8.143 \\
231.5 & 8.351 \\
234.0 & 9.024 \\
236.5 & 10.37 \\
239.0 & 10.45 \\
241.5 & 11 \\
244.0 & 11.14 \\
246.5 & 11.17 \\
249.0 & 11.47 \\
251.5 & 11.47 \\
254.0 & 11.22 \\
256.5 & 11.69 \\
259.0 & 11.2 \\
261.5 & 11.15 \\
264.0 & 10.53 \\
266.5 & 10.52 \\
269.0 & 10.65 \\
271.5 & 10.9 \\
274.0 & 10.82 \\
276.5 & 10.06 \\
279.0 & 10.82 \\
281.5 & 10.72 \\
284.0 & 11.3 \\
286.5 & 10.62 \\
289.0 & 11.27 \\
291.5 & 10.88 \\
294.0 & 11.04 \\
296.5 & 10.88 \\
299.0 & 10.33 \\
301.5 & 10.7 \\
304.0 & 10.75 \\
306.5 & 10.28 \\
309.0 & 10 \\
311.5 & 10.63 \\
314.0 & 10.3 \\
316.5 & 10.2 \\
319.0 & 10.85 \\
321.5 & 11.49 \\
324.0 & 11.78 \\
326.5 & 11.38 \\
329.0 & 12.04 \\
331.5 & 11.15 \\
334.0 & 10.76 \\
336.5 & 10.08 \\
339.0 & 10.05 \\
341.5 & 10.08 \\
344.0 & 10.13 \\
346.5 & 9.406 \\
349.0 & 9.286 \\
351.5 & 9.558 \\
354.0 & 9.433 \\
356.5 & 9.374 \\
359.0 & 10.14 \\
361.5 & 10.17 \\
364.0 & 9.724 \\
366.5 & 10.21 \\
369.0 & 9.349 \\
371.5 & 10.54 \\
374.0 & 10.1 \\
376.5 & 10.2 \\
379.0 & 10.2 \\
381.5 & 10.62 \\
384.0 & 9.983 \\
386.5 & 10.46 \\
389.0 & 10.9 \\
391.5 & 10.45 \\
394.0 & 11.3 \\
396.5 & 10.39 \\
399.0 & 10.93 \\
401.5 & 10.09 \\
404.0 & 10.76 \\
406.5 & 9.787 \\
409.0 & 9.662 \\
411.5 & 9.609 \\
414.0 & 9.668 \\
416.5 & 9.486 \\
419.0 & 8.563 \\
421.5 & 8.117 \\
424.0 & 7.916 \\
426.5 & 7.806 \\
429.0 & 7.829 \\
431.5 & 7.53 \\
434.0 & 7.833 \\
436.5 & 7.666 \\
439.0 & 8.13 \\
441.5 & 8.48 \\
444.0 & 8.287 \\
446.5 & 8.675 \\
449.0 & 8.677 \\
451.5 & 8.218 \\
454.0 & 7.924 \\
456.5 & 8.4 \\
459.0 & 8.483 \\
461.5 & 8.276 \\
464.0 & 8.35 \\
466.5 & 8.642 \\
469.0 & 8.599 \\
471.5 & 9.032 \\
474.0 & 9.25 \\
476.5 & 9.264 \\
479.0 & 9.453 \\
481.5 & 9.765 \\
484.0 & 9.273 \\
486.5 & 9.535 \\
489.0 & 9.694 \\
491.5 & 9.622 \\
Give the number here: -3.37 ch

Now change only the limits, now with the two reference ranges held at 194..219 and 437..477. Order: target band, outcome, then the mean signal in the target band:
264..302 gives 1.2 ch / 10.8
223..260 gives 4.6 ch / 10.3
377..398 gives -2.1 ch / 10.5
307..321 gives 0.3 ch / 10.4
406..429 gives 0.6 ch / 8.87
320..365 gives -0.4 ch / 10.3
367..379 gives -0.4 ch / 10.1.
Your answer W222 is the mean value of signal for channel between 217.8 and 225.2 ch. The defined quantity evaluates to 10.2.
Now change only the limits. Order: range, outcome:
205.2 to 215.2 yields 12.5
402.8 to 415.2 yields 9.89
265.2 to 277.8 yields 10.6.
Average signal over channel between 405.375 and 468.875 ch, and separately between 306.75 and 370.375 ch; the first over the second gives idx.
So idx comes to 0.82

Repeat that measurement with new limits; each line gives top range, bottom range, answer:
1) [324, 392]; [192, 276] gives 0.93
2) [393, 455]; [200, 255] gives 0.82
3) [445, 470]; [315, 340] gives 0.77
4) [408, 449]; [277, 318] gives 0.79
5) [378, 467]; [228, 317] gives 0.86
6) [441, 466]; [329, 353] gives 0.83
